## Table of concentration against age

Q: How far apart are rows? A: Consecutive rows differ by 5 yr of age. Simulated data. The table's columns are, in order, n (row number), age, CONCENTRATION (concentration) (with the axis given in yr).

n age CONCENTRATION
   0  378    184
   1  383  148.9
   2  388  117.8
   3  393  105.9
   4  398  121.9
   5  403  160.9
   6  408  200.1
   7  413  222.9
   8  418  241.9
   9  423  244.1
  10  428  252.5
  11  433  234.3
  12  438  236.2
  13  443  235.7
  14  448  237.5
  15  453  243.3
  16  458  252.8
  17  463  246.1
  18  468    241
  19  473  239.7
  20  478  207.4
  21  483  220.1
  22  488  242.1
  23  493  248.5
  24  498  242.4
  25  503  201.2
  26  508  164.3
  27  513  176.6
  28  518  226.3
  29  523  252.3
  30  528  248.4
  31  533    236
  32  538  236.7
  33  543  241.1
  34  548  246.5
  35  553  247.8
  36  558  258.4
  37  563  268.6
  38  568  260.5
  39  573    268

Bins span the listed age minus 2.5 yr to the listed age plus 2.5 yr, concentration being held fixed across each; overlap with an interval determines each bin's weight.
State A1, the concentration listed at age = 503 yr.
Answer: 201.2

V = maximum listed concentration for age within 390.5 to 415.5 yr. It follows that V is 222.9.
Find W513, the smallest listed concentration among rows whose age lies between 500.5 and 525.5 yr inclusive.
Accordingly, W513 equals 164.3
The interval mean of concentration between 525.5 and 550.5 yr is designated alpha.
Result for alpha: 242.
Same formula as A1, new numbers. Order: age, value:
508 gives 164.3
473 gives 239.7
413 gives 222.9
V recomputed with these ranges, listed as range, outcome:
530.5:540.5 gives 236.7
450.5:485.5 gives 252.8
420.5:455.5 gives 252.5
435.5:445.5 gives 236.2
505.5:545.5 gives 252.3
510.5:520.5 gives 226.3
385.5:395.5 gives 117.8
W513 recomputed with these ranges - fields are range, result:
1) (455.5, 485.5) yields 207.4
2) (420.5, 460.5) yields 234.3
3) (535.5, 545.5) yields 236.7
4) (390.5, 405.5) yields 105.9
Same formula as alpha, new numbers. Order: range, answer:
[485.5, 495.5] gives 245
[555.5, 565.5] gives 264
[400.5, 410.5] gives 180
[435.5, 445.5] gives 236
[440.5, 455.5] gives 239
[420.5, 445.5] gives 241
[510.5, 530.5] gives 226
